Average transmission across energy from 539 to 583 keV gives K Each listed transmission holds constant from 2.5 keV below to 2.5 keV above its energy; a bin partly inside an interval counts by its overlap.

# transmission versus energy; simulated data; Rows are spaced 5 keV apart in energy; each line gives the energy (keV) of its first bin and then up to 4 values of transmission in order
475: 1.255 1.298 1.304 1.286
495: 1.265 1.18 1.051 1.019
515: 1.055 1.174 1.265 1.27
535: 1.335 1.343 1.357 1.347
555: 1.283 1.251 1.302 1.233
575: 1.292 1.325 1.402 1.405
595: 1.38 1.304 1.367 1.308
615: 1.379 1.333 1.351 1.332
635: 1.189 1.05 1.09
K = 1.3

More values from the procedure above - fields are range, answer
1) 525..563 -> 1.31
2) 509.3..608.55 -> 1.29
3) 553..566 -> 1.28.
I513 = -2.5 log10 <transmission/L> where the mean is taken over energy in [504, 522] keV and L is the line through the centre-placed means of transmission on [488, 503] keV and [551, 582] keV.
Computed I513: 0.16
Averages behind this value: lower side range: 1.24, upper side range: 1.28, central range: 1.07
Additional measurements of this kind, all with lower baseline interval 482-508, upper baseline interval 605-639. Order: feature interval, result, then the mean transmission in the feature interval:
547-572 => -0.02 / 1.29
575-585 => -0.05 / 1.34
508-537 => 0.04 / 1.19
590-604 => -0.05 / 1.36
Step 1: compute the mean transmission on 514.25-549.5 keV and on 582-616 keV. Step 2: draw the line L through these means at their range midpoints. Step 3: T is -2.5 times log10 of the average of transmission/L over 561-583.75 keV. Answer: 0.03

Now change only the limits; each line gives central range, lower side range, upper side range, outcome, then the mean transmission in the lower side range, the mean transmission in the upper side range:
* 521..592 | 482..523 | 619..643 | -0.10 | 1.17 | 1.24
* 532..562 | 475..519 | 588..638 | -0.06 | 1.19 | 1.33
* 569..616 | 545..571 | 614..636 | -0.03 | 1.29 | 1.32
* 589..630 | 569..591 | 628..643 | -0.08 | 1.33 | 1.18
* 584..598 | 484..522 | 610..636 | -0.09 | 1.16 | 1.32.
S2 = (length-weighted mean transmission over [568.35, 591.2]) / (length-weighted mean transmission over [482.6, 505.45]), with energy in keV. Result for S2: 1.08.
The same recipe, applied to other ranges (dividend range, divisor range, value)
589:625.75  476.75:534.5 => 1.12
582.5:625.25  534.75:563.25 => 1.03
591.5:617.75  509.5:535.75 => 1.13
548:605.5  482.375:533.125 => 1.11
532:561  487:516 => 1.15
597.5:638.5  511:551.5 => 1.05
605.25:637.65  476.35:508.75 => 1.08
